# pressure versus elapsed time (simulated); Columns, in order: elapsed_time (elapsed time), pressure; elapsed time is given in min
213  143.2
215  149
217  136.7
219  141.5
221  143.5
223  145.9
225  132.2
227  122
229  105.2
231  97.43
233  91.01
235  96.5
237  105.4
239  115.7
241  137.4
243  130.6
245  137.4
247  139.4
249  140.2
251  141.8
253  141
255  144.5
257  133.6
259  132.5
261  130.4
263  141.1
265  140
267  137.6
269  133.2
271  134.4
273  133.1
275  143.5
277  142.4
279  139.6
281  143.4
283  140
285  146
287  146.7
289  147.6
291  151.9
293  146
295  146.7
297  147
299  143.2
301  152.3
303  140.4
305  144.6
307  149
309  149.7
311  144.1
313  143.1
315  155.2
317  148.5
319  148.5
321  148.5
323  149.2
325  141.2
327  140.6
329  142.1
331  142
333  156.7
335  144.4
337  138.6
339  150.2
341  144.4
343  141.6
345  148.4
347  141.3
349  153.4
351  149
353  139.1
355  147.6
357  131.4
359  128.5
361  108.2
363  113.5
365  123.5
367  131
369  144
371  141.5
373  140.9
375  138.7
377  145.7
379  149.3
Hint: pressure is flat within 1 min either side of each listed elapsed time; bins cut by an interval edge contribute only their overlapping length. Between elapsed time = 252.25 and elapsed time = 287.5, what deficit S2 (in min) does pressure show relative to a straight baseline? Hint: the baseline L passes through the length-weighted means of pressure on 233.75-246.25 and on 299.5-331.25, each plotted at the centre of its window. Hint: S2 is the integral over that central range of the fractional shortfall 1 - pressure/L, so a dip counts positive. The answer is -2.3 min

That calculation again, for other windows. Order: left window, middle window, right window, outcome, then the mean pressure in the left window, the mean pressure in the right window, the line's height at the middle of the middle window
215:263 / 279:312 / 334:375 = -3.2 min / 129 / 138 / 133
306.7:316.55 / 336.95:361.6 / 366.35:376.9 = 0.4 min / 148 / 140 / 143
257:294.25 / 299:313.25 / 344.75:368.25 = -0.8 min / 140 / 134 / 138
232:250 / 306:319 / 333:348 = -0.9 min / 122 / 145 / 138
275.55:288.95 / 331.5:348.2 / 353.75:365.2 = -2.0 min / 143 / 126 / 130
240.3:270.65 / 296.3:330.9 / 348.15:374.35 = -2.6 min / 137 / 135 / 136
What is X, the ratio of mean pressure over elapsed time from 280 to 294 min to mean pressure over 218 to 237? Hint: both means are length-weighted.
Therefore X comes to 1.23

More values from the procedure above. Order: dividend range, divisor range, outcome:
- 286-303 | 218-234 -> 1.20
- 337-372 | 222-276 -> 1.07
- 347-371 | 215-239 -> 1.11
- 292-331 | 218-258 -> 1.15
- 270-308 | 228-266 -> 1.14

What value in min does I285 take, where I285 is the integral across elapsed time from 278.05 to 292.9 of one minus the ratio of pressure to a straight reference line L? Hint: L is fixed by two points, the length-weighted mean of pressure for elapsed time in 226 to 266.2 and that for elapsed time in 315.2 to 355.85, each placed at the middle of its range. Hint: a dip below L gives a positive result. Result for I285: -1.1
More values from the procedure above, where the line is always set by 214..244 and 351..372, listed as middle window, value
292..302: -1.5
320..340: -2.4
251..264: -1.3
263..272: -0.8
